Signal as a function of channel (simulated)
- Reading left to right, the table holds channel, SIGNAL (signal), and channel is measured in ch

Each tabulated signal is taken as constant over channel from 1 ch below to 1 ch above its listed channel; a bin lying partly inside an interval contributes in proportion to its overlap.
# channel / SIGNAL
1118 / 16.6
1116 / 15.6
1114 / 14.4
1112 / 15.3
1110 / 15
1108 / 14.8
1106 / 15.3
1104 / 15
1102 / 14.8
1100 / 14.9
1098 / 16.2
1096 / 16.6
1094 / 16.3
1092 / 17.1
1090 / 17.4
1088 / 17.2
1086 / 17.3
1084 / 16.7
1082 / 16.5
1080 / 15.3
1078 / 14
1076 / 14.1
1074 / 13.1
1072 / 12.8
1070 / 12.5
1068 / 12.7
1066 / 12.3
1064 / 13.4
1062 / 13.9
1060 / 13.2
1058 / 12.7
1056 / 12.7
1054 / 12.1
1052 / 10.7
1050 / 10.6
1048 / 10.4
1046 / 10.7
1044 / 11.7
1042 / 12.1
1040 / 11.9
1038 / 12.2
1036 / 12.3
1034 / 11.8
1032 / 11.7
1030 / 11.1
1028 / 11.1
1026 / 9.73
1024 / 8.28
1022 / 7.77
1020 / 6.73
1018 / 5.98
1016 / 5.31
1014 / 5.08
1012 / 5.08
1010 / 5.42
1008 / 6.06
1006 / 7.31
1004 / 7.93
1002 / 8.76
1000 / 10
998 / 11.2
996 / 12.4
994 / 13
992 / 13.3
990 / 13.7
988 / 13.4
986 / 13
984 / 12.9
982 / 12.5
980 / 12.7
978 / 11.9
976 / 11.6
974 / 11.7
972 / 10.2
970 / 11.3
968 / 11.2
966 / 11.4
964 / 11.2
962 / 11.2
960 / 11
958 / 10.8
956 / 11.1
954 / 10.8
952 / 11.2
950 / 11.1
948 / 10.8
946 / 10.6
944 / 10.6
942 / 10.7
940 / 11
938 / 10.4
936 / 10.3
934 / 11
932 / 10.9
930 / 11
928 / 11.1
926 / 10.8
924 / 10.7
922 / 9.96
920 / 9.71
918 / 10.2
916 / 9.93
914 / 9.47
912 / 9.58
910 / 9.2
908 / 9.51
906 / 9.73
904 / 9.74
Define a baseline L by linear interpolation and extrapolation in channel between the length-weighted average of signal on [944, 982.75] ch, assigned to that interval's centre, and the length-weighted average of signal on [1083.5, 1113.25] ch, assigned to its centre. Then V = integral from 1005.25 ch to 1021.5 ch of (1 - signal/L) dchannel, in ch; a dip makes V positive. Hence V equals 8.9 ch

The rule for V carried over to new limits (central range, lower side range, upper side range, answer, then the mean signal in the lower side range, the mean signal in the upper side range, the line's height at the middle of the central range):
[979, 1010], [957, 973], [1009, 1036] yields -4.33 ch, 11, 8.24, 9.6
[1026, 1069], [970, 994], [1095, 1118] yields 6.29 ch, 12.4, 15.3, 13.9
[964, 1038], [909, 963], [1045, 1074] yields 7.93 ch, 10.6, 12.2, 11.4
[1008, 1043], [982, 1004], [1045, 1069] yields 9.03 ch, 12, 12.1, 12.1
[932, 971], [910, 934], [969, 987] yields 0.85 ch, 10.3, 12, 11.2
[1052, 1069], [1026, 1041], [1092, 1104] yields 0.78 ch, 11.6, 15.8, 13.4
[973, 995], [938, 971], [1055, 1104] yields -1.53 ch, 11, 14.7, 11.9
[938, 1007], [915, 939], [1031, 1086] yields 0.18 ch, 10.5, 12.8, 11.3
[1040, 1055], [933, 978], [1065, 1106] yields 2.90 ch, 11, 15.1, 13.9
